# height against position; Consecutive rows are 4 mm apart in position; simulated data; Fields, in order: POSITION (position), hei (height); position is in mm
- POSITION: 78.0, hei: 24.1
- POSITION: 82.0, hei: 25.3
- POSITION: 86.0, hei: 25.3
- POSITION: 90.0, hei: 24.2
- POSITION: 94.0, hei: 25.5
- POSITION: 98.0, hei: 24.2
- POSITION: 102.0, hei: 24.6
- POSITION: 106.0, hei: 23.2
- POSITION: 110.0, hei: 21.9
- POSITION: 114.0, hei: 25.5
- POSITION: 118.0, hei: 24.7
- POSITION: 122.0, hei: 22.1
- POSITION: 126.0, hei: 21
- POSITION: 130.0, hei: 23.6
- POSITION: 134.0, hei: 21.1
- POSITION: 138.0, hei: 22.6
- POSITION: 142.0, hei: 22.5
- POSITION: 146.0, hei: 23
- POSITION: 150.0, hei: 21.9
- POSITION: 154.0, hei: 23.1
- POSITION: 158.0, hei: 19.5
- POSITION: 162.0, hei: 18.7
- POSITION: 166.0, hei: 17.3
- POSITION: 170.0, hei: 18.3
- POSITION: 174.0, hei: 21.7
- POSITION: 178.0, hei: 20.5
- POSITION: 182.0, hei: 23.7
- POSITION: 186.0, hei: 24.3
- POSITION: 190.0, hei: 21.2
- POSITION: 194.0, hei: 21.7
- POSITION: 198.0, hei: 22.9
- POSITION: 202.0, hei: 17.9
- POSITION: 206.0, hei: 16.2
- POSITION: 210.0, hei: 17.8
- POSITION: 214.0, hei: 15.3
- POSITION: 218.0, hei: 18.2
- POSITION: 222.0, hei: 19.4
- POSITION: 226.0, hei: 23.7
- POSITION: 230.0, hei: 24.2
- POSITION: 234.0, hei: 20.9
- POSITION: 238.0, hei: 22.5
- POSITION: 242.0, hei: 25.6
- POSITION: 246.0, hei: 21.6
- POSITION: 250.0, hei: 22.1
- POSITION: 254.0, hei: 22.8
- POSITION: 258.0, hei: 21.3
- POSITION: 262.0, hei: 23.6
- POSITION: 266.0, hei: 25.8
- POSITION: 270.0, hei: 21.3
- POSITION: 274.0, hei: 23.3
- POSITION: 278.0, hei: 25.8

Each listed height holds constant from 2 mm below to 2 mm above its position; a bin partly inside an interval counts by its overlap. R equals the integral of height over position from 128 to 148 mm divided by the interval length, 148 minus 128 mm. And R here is 22.6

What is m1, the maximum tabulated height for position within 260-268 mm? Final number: 25.8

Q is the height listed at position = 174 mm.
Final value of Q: 21.7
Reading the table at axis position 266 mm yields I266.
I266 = 25.8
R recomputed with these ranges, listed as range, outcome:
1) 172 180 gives 21.1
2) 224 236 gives 22.9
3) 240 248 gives 23.6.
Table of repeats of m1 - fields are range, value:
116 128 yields 24.7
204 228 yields 23.7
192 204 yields 22.9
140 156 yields 23.1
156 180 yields 21.7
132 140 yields 22.6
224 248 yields 25.6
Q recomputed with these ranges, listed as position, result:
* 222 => 19.4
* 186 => 24.3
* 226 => 23.7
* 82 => 25.3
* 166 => 17.3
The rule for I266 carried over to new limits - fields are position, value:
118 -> 24.7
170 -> 18.3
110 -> 21.9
